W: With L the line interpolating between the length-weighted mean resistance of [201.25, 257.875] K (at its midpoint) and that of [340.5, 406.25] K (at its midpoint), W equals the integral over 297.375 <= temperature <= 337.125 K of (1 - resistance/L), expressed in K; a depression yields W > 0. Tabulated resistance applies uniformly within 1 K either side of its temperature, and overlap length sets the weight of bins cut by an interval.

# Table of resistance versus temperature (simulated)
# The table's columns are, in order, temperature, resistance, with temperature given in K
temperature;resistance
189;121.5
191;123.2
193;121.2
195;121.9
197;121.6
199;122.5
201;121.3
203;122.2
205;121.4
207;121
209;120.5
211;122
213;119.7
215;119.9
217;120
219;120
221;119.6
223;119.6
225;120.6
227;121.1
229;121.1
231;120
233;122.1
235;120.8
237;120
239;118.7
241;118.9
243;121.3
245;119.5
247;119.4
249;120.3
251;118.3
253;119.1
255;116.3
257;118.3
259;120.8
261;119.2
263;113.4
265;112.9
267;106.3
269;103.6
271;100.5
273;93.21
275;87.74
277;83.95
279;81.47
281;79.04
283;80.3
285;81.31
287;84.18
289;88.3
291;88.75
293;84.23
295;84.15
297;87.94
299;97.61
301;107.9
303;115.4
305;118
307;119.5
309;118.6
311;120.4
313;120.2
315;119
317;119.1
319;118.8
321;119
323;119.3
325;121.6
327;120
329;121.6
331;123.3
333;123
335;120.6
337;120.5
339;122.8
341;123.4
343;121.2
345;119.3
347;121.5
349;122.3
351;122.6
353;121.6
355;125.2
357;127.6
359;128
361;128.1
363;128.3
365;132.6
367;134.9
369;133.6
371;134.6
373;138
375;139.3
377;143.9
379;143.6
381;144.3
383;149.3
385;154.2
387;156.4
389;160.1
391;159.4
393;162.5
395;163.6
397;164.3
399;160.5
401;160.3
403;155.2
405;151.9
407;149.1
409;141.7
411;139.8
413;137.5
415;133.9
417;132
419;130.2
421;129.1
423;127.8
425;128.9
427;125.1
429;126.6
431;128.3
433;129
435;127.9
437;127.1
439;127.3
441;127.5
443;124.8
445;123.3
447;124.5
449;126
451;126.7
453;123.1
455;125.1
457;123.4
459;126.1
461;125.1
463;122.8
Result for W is 4.5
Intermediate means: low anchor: 120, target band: 118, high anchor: 141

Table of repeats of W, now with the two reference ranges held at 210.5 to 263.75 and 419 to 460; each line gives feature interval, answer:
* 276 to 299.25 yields 7.0 K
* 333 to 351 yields 0.2 K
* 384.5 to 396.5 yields -3.4 K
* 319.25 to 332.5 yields 0.2 K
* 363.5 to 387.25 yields -3.2 K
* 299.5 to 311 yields 0.6 K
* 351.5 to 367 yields -0.5 K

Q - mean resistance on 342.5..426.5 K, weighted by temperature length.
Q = 140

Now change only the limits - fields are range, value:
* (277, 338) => 106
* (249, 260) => 119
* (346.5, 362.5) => 125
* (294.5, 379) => 122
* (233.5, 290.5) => 106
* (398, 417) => 147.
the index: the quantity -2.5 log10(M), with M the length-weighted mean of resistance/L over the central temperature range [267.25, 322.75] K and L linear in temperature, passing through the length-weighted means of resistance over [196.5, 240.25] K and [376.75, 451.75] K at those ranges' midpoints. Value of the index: 0.27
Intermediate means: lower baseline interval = 121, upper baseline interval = 140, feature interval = 100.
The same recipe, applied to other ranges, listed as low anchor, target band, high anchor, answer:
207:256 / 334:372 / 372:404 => 0.16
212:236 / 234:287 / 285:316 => 0.05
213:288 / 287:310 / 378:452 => 0.19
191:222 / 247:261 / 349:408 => 0.07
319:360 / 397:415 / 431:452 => -0.19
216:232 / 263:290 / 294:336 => 0.27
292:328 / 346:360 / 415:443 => -0.06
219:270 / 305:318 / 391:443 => 0.06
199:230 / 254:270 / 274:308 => -0.11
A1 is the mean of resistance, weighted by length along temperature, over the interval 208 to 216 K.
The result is 121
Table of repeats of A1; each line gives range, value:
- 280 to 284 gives 79.7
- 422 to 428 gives 127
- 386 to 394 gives 160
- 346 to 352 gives 122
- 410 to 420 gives 135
